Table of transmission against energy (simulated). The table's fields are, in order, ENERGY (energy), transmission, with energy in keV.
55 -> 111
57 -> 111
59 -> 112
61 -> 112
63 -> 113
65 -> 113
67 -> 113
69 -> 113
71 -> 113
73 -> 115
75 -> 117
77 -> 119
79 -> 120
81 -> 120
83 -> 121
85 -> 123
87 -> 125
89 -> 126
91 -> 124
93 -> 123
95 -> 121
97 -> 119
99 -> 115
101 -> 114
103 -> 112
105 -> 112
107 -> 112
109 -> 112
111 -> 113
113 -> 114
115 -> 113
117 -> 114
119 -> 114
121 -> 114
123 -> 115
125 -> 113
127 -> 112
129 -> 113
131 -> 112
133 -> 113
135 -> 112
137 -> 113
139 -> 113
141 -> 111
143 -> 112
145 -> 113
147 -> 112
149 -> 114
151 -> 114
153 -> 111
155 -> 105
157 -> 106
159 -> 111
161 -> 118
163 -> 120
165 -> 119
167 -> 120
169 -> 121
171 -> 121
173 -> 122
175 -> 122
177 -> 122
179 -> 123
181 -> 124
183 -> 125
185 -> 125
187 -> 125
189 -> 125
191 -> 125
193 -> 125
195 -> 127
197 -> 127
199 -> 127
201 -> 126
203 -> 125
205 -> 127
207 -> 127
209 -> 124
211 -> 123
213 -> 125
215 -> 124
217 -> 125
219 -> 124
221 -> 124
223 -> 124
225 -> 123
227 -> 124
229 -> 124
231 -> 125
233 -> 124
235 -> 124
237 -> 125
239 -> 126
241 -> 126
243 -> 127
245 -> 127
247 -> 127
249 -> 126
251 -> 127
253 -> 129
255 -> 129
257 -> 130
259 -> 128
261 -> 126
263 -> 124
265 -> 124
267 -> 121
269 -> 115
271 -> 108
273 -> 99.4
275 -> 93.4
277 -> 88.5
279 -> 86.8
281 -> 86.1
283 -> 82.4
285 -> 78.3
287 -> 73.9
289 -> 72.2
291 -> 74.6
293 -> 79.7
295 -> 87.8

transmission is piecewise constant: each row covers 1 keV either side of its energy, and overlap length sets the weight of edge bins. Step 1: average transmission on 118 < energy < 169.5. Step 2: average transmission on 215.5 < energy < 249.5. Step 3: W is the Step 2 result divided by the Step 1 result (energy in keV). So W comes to 1.10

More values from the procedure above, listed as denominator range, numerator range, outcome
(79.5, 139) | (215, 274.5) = 1.06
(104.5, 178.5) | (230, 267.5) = 1.10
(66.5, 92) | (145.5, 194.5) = 1.00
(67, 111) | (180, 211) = 1.07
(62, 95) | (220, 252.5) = 1.06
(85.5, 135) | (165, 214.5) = 1.07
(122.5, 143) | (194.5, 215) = 1.12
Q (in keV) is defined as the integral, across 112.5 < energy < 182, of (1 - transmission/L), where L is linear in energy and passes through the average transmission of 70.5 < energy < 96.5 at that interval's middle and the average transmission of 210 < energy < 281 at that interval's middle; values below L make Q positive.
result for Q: 3.1 keV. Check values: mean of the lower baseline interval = 121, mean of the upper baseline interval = 120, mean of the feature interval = 115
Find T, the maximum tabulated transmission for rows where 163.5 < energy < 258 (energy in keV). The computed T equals 130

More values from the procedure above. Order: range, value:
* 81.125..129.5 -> 126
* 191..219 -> 127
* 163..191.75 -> 125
